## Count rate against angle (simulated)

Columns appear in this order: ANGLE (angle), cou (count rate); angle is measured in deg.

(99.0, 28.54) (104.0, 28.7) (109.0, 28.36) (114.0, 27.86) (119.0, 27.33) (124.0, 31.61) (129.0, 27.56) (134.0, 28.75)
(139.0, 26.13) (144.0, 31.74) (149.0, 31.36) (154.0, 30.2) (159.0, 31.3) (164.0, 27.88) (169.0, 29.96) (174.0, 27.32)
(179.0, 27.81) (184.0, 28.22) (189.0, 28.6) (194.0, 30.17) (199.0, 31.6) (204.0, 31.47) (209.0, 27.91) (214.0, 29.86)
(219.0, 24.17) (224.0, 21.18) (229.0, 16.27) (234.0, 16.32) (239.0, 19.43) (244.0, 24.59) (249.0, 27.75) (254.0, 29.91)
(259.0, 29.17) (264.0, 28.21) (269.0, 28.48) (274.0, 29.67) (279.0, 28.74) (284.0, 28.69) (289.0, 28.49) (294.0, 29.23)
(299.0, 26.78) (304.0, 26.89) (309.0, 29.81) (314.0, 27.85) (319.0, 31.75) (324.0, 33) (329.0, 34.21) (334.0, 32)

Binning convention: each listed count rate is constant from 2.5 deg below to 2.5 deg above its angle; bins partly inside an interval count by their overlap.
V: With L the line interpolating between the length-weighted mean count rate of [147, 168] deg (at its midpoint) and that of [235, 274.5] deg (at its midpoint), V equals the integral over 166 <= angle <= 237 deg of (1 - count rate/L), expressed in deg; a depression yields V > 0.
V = 5.4 deg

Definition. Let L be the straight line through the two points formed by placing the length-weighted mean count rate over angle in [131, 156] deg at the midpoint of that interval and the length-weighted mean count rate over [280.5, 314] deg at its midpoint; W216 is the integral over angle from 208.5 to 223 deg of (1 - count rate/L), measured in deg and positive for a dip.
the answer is 1.2 deg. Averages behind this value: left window 29.6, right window 28.3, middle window 26.6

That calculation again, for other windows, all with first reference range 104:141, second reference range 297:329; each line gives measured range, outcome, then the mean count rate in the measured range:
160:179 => 0.1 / 28.5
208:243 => 8.5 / 22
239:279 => 2.2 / 27.7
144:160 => -1.4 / 31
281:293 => 0.4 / 28.7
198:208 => -0.7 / 31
